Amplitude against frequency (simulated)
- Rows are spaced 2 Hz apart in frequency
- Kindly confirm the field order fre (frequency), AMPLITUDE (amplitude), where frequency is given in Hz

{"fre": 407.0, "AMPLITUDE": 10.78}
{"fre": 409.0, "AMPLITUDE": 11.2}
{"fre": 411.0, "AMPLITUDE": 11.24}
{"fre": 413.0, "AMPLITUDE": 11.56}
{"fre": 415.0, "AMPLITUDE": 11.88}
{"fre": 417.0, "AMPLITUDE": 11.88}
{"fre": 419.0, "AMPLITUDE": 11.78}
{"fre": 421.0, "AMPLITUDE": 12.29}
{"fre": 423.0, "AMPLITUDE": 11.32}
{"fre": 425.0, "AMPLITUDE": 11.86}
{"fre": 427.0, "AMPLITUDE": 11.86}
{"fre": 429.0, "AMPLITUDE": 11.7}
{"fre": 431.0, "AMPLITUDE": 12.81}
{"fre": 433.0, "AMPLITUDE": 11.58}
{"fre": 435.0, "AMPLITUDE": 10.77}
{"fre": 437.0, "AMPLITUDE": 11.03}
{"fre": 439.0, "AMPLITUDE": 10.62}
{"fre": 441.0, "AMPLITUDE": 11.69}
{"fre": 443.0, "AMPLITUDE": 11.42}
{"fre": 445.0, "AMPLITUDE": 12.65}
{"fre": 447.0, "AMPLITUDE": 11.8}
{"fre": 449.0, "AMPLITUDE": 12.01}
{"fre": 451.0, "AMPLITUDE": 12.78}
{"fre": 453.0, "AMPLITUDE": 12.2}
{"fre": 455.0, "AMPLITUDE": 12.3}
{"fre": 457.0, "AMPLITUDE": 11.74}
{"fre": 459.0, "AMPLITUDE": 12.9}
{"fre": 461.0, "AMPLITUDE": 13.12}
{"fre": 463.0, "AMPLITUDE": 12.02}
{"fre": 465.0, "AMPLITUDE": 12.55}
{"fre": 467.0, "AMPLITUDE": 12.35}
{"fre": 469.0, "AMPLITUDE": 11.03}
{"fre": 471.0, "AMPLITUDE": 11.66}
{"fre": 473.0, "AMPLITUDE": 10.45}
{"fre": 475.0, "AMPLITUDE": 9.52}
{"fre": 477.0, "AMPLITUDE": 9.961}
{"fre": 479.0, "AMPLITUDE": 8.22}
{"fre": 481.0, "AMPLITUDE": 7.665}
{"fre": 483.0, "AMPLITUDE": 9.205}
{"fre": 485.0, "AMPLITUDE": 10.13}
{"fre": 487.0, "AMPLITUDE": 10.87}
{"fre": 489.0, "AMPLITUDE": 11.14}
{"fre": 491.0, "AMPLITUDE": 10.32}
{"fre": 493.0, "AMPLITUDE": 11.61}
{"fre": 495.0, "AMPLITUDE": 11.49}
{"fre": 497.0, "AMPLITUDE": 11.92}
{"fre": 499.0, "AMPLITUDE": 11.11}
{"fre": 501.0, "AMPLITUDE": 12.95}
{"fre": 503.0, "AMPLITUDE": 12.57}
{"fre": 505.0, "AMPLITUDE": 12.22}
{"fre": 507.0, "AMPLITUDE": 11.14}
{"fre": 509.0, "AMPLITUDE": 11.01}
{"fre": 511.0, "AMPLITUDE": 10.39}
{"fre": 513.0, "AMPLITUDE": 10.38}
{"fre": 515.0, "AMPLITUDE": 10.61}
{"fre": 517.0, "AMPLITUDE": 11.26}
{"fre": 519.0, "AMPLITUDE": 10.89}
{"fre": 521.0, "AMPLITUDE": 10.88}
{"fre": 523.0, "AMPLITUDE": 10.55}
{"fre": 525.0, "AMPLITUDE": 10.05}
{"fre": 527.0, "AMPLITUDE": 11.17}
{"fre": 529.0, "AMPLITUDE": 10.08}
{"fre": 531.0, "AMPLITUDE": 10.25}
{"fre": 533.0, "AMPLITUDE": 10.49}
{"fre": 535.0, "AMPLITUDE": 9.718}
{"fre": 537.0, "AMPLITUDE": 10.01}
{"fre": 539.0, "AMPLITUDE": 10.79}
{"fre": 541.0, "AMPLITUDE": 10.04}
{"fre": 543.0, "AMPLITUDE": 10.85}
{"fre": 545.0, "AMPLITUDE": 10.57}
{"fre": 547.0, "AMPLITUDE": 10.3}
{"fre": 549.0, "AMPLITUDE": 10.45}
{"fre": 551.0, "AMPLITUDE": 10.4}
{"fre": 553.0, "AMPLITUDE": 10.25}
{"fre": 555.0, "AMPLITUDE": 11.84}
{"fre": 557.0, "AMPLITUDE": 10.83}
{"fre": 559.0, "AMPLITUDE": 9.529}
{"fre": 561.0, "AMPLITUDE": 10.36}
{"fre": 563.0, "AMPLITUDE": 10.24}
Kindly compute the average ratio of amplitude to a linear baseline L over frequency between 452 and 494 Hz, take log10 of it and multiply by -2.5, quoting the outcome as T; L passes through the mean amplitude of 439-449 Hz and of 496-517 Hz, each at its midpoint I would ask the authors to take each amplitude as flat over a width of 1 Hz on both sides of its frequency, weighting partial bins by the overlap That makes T 0.06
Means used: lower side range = 11.8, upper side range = 11.4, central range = 11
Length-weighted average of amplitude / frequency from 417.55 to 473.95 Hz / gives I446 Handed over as 11.9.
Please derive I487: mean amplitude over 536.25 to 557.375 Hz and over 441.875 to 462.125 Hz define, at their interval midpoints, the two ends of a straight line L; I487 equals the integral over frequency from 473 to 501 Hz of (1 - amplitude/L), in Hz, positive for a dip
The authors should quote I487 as 3.1 Hz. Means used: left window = 12.3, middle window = 10.3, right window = 10.6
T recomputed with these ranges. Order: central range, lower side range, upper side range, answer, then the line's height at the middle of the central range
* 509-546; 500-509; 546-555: 0.08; 11.3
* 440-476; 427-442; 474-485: -0.17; 10.2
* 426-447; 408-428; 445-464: 0.04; 12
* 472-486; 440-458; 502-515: 0.24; 11.6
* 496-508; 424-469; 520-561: -0.09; 11.1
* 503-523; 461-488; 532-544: -0.06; 10.4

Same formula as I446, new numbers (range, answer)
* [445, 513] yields 11.3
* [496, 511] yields 11.7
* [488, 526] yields 11.2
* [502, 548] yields 10.7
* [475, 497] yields 10.1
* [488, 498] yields 11.3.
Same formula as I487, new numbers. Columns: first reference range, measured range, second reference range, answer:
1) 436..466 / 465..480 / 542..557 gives 1.49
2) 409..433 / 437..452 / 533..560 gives -0.34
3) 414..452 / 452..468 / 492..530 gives -1.15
